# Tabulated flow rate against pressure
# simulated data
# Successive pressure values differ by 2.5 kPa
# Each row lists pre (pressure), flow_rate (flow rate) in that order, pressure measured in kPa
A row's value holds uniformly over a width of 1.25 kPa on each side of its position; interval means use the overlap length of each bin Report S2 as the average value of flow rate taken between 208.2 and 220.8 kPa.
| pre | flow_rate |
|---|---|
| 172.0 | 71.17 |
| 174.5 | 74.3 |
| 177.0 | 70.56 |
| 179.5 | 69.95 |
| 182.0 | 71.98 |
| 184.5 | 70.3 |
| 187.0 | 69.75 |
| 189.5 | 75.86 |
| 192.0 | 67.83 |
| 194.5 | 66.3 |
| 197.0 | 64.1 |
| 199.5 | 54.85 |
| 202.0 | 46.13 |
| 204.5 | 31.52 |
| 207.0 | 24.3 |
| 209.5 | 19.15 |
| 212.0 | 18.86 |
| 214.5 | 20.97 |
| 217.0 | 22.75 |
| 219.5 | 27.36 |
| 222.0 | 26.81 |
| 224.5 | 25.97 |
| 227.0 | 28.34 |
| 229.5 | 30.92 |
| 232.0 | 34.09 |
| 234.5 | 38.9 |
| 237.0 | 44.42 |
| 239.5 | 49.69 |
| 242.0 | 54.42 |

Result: 21.8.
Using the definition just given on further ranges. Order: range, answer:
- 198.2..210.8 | 35.2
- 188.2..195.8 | 70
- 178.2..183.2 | 71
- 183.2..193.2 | 71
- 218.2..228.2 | 27.1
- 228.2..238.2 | 37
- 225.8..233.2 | 31.1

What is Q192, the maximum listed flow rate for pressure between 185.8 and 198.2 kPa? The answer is 75.86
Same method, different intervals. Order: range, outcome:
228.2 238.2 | 44.42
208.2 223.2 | 27.36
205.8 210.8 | 24.3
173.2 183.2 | 74.3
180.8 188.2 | 71.98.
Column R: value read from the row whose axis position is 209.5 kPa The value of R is 19.15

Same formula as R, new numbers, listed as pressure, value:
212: 18.86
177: 70.56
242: 54.42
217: 22.75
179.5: 69.95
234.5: 38.9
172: 71.17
